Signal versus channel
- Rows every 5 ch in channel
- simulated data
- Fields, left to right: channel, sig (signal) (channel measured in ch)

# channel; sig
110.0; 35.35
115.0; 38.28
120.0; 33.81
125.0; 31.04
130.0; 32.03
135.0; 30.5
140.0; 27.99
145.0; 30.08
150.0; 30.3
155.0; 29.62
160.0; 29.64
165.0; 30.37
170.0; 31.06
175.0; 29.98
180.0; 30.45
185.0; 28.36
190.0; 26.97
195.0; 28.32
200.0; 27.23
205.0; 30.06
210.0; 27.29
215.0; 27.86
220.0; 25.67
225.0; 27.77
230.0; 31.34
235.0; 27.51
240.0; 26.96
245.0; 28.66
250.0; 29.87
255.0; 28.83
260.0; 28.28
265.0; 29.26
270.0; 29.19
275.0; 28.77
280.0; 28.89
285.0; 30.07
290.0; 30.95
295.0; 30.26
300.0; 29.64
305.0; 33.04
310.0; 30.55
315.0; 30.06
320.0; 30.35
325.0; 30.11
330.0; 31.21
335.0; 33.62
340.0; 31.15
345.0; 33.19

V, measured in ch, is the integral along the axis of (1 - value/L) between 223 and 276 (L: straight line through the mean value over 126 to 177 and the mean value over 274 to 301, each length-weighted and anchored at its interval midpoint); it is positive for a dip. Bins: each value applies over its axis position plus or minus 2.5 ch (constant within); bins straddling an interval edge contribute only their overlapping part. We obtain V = 2.03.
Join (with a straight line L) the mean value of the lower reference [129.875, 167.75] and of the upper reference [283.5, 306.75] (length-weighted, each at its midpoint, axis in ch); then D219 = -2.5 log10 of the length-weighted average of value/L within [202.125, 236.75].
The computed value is 0.08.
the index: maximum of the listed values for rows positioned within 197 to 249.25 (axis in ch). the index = 31.34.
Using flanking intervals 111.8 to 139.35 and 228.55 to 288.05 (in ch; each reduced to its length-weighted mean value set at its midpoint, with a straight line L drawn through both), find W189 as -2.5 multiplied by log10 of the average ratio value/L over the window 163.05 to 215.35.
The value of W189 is 0.07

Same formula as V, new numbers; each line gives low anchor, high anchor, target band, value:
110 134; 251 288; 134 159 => 2.5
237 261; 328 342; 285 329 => 0.4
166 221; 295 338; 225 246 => 0.7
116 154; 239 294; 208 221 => 1.2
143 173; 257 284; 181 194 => 0.8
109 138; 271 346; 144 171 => 2.2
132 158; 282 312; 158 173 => -0.2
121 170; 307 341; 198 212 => 1.1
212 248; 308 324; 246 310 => -1.1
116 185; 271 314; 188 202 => 1.4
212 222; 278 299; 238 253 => -0.2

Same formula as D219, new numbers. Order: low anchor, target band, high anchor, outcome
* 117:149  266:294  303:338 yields 0.057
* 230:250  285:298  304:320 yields -0.010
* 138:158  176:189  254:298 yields 0.012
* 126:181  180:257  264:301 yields 0.062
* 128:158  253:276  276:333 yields 0.054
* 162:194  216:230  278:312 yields 0.083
